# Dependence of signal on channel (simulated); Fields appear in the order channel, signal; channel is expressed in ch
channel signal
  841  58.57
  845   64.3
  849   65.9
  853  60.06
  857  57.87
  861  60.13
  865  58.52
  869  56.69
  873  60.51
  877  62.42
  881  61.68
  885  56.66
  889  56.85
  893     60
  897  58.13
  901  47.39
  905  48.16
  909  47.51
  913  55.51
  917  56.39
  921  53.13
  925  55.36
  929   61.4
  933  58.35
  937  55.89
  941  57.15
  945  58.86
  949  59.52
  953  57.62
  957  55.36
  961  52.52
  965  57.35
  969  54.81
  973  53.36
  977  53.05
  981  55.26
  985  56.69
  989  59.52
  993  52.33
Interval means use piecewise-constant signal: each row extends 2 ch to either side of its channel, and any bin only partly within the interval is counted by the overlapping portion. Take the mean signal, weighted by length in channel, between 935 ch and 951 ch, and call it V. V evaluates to 57.9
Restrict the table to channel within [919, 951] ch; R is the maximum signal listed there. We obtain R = 61.4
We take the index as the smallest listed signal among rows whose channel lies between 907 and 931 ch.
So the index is 47.51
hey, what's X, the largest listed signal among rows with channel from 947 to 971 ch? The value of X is 59.52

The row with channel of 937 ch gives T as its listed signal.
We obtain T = 55.89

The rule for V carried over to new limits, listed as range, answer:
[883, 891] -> 56.8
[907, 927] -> 53.6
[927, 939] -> 58.5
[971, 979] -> 53.2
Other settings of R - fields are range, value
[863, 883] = 62.42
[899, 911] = 48.16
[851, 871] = 60.13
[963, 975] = 57.35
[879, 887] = 61.68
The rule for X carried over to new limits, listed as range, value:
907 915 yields 55.51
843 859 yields 65.9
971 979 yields 53.36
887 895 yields 60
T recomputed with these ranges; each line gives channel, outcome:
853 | 60.06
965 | 57.35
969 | 54.81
